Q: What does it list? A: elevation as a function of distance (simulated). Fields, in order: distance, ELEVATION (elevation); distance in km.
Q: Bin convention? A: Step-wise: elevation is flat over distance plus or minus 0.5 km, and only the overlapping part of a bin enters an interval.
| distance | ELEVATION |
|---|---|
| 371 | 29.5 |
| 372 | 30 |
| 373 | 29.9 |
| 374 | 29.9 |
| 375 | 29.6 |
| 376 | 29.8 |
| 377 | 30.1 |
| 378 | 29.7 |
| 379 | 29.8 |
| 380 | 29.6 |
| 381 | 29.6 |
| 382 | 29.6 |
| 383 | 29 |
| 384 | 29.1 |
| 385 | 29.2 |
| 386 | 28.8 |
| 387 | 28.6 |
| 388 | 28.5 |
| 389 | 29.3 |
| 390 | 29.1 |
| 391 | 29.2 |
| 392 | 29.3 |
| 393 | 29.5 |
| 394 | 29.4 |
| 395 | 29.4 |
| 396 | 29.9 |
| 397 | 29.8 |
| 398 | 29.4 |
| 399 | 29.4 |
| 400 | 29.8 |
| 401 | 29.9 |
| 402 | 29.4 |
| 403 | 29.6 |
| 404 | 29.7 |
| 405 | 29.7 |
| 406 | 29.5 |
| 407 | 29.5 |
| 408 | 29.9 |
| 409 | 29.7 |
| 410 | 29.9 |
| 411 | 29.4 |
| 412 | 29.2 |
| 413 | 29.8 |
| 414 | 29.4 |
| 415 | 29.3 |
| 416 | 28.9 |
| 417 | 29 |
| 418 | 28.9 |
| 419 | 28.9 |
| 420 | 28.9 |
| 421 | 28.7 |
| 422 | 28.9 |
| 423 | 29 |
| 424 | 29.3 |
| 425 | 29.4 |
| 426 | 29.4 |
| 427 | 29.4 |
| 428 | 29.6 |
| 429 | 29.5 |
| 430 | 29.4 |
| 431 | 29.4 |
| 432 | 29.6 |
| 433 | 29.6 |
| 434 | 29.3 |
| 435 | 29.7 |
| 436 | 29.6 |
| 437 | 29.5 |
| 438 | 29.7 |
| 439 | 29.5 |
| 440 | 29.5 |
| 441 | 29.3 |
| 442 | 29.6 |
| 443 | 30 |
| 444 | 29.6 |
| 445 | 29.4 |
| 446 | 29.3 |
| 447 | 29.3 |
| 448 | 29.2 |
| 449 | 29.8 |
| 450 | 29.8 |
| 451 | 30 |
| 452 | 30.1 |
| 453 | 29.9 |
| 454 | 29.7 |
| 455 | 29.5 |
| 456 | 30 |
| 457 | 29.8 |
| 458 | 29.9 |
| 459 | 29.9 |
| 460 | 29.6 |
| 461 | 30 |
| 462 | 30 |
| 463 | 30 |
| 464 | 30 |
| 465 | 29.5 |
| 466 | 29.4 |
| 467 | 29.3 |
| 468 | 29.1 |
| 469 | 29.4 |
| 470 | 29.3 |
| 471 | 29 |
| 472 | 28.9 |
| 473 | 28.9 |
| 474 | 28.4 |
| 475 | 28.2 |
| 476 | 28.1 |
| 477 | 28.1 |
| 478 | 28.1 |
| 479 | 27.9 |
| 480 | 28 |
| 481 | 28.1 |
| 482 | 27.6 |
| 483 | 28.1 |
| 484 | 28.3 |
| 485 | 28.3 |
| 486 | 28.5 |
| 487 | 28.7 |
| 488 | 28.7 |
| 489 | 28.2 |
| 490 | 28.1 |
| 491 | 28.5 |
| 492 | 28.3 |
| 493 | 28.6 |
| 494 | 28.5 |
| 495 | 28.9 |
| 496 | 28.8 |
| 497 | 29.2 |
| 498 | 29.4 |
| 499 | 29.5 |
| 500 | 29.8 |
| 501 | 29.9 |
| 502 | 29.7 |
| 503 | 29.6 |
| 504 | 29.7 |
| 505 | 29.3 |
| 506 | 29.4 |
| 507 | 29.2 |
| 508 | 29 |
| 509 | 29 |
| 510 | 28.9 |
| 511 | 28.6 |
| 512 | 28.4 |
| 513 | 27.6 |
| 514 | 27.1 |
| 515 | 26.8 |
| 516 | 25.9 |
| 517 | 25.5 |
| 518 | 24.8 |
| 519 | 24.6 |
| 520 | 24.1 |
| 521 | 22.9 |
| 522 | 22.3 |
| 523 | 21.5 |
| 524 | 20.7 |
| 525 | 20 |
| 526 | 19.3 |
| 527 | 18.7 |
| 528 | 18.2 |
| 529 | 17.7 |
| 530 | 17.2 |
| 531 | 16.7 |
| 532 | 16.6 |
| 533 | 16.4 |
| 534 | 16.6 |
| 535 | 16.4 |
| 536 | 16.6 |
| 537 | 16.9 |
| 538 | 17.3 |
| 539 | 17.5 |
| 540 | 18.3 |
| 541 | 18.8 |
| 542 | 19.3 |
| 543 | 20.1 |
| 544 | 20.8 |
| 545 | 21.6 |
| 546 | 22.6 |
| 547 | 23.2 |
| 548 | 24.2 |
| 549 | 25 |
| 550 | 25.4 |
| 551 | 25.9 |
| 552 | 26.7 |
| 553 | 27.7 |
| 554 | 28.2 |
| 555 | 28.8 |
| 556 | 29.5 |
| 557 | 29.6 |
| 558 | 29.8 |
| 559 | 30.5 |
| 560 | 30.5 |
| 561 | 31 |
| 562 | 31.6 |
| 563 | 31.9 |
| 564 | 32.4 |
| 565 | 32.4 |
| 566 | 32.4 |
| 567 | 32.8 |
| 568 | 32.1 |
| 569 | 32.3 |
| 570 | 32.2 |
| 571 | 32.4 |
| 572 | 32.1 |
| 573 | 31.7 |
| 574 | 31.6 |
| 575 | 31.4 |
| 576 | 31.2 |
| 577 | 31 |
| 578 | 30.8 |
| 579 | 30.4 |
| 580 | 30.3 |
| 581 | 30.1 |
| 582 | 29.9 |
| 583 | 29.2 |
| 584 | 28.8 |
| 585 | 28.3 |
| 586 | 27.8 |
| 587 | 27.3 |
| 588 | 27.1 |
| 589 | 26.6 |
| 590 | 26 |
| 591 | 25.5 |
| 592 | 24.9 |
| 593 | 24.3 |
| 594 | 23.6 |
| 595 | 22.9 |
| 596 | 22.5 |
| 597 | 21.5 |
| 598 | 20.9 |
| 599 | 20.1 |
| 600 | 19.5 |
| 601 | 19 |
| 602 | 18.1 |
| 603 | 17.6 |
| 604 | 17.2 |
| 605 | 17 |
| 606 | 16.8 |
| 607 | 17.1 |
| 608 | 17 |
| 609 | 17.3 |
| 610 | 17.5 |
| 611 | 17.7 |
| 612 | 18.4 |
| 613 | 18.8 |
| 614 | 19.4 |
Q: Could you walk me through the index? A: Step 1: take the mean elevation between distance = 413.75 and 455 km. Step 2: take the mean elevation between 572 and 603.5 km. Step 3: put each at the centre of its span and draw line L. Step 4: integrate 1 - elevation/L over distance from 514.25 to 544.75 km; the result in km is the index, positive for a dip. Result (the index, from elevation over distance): 8.3 km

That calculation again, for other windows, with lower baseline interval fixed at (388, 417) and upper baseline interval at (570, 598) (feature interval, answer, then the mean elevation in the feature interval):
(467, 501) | 0.3 km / 28.6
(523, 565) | 8.0 km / 22.9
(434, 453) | -0.3 km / 29.6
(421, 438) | -0.1 km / 29.4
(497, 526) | 1.9 km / 26.8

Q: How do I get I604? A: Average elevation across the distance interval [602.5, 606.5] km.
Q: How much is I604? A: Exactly 17.1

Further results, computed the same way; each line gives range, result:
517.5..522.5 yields 23.7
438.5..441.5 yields 29.4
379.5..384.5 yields 29.4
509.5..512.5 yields 28.6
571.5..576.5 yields 31.6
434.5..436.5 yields 29.6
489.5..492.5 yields 28.3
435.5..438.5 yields 29.6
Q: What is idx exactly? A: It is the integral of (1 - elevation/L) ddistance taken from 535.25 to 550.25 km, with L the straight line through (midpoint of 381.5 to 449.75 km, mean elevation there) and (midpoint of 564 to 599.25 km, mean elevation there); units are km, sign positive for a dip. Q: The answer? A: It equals 4.37 km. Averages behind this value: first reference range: 29.4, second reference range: 28.5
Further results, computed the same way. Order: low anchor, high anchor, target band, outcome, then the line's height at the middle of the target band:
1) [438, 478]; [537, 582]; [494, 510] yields -0.3 km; 28.7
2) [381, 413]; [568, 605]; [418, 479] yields -1.6 km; 28.6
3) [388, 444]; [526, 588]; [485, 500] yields -0.7 km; 27.5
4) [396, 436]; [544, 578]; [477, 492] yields 0.6 km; 29.4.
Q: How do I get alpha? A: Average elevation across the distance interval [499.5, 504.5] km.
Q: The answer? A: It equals 29.7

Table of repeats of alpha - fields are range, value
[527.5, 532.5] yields 17.3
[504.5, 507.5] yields 29.3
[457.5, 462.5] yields 29.9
